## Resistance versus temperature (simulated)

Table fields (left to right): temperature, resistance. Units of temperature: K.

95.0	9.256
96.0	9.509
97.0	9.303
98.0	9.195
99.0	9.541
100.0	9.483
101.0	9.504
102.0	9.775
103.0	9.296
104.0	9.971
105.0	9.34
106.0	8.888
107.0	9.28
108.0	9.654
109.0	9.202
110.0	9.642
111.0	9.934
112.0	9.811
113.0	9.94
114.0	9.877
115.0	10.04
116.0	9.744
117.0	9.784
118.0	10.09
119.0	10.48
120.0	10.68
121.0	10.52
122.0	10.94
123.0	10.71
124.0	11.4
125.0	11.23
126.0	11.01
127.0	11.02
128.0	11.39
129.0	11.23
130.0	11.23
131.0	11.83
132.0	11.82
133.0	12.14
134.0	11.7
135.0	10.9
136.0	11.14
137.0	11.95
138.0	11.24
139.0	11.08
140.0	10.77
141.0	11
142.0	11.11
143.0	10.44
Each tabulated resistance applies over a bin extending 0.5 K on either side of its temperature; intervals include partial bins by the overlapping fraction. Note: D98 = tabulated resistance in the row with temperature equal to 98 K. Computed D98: 9.195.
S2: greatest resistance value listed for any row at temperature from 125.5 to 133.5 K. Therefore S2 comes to 12.14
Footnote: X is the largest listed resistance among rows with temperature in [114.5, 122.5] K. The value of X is 10.94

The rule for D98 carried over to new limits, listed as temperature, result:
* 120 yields 10.68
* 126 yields 11.01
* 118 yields 10.09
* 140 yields 10.77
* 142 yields 11.11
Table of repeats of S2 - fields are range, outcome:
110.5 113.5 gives 9.94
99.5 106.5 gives 9.971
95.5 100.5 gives 9.541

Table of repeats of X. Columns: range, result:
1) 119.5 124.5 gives 11.4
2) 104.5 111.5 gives 9.934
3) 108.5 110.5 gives 9.642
